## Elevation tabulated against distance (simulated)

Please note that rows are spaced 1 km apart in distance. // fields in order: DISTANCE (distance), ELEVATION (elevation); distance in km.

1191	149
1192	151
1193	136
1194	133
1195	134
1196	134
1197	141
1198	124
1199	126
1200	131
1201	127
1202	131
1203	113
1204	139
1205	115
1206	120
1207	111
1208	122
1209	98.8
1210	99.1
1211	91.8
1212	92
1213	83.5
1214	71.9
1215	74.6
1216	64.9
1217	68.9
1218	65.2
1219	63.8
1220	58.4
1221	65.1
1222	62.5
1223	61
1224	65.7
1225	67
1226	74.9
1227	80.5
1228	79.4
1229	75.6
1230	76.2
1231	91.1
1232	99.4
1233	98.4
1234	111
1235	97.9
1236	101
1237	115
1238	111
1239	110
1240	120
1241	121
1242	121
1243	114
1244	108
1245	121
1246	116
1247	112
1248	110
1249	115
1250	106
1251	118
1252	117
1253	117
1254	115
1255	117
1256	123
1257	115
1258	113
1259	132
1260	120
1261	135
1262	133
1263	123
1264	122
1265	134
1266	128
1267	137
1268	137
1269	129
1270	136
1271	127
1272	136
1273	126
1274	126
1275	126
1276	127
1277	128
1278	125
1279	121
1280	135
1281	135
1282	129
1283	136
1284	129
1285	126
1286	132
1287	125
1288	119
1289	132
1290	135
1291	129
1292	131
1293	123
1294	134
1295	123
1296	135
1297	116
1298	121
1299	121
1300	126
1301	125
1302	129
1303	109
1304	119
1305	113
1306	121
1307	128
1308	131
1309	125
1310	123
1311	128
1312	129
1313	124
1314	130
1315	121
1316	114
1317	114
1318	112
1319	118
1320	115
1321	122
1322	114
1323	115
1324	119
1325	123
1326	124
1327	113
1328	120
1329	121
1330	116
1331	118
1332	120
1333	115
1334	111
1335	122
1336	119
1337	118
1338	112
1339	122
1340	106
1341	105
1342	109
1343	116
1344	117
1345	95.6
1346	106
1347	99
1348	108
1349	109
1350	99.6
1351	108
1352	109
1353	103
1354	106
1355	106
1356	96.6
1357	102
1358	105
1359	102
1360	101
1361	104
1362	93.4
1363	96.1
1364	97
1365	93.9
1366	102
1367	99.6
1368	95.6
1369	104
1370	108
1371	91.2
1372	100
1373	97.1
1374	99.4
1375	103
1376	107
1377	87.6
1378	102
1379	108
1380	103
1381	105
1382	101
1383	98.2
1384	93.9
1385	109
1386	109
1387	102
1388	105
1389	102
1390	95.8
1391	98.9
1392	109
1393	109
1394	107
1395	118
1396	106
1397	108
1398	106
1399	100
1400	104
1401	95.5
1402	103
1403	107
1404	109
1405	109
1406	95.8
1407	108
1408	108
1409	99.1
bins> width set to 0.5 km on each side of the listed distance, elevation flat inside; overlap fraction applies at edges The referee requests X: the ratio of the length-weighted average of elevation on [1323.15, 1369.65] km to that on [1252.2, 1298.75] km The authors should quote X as 0.85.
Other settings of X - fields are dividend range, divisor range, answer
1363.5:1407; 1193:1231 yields 1.07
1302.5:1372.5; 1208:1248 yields 1.23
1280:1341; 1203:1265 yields 1.21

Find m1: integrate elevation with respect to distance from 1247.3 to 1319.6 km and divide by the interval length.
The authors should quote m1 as 125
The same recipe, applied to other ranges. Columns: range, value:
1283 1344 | 121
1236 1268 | 119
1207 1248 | 91.2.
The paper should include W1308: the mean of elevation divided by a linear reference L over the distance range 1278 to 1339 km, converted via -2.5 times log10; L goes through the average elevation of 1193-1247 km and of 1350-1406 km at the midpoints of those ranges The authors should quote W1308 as -0.21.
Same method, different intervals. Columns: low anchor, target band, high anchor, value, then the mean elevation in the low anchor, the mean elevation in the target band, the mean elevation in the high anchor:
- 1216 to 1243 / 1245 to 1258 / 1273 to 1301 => -0.13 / 87.1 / 115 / 128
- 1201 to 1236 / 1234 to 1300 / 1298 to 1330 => -0.17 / 88.7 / 123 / 121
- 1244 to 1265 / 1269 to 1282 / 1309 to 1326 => -0.08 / 119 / 129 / 120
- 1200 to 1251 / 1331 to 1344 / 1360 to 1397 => -0.14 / 96.9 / 115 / 102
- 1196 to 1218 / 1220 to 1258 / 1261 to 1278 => 0.18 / 107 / 100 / 130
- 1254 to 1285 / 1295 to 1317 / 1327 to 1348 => -0.03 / 128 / 123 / 113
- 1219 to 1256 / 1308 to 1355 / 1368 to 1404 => -0.14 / 98.4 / 115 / 103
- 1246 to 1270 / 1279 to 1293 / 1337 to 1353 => -0.10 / 122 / 130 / 108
